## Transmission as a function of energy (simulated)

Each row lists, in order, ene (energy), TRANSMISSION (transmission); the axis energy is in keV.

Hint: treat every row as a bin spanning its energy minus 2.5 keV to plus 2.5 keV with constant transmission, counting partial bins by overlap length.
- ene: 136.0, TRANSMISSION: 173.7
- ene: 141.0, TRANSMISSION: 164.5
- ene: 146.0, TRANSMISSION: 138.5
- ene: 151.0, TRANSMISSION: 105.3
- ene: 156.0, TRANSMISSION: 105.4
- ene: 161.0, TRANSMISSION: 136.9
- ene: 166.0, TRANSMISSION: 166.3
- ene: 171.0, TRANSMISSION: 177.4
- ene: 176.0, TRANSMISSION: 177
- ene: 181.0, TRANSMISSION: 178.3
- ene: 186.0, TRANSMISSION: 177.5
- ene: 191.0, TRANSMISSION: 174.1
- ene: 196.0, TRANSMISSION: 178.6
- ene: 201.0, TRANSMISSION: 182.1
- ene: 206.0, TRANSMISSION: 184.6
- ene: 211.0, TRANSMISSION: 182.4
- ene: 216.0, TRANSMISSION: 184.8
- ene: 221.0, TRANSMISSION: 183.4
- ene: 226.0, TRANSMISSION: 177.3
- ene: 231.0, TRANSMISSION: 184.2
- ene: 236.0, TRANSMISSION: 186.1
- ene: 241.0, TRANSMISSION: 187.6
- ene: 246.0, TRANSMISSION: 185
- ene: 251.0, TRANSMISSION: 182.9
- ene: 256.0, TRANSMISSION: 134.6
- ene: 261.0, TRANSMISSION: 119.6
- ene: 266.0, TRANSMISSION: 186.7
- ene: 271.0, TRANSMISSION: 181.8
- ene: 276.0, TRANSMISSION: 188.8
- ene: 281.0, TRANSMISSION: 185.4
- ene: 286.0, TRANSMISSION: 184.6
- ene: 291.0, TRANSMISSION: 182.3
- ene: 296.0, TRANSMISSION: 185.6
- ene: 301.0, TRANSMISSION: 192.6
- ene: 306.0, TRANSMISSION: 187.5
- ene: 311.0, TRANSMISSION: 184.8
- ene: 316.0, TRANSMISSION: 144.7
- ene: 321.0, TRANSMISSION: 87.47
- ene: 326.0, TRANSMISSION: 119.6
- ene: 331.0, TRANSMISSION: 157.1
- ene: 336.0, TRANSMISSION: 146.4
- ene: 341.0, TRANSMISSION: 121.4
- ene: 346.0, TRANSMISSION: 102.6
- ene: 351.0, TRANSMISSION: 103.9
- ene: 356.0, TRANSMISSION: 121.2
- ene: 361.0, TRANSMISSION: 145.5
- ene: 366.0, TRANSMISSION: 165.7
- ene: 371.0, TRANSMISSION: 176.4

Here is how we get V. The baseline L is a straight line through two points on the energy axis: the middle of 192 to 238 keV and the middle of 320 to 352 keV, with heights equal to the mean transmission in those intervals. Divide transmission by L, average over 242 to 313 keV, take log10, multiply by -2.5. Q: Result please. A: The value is -0.18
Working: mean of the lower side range 182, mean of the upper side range 122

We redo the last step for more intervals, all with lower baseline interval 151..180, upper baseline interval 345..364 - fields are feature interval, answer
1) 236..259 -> -0.25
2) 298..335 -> -0.21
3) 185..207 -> -0.23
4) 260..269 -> -0.19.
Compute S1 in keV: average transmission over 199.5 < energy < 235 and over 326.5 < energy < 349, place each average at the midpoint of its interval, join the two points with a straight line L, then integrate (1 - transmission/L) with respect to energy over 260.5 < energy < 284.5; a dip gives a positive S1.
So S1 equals -2.87 keV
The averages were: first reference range 183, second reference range 130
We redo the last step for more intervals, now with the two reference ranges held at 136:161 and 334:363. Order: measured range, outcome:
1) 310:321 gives -1.8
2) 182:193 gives -3.7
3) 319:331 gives 0.8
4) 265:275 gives -4.5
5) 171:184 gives -4.5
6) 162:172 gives -2.5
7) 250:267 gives -3.1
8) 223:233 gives -4.0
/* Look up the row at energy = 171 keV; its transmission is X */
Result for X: 177.4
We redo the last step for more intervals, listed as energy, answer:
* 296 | 185.6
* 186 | 177.5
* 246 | 185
